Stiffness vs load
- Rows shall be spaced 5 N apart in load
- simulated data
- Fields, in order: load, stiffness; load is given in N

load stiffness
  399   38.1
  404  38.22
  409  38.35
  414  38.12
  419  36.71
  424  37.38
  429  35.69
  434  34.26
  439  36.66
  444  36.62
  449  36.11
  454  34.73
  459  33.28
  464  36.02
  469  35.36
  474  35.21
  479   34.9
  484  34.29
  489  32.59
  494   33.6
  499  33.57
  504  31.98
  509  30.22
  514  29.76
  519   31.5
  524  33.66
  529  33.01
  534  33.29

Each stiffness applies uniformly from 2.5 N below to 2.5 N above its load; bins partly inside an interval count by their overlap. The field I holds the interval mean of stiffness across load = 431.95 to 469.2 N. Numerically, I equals 35.4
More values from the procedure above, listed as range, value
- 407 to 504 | 35.3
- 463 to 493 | 34.6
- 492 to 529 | 32.1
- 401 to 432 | 37.4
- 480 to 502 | 33.6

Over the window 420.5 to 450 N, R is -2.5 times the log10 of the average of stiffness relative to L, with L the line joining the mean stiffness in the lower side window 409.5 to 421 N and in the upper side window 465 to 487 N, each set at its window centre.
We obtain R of 0.02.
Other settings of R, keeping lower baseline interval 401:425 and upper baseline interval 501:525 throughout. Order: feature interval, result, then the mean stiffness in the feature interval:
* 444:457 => -0.006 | 35.6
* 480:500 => -0.026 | 33.6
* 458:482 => -0.030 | 35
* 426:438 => 0.038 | 35.3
